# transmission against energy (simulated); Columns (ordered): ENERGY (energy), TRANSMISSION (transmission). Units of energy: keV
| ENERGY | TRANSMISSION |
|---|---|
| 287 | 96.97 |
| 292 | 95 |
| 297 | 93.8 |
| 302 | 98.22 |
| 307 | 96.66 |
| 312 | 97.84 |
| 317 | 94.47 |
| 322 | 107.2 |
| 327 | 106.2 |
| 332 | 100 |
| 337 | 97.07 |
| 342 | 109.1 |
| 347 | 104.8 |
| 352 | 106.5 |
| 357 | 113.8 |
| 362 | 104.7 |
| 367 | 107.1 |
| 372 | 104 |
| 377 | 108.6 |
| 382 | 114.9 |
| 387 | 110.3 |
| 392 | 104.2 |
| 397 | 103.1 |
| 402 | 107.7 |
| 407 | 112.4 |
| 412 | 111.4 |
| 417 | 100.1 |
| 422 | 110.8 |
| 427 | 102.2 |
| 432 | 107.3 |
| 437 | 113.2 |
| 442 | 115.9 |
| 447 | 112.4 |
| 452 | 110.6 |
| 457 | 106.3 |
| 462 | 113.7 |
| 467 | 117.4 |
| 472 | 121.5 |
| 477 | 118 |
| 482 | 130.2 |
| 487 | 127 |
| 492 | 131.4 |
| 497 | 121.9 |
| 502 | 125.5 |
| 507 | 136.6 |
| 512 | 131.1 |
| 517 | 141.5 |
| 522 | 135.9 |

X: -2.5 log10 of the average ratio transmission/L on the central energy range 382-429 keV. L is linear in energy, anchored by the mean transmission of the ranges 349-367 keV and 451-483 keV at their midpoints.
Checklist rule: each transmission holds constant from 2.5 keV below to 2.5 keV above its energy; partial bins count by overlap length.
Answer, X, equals 0.043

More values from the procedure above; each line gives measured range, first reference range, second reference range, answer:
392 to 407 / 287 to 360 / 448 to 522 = 0.06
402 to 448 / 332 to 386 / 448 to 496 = 0.05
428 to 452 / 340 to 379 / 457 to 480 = 0.03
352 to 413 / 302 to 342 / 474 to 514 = 0.02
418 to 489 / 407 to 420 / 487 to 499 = 0.03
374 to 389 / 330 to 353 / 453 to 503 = -0.03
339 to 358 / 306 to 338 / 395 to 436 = -0.06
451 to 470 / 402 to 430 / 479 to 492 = 0.08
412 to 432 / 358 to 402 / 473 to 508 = 0.09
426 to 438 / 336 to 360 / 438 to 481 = 0.05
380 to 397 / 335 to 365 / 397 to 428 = -0.02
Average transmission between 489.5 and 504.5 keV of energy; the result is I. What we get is 126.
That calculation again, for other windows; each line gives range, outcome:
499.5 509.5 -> 131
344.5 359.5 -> 108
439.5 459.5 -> 111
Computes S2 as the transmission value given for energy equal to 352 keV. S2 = 106.5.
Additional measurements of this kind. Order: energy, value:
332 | 100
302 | 98.22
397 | 103.1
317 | 94.47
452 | 110.6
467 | 117.4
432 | 107.3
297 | 93.8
